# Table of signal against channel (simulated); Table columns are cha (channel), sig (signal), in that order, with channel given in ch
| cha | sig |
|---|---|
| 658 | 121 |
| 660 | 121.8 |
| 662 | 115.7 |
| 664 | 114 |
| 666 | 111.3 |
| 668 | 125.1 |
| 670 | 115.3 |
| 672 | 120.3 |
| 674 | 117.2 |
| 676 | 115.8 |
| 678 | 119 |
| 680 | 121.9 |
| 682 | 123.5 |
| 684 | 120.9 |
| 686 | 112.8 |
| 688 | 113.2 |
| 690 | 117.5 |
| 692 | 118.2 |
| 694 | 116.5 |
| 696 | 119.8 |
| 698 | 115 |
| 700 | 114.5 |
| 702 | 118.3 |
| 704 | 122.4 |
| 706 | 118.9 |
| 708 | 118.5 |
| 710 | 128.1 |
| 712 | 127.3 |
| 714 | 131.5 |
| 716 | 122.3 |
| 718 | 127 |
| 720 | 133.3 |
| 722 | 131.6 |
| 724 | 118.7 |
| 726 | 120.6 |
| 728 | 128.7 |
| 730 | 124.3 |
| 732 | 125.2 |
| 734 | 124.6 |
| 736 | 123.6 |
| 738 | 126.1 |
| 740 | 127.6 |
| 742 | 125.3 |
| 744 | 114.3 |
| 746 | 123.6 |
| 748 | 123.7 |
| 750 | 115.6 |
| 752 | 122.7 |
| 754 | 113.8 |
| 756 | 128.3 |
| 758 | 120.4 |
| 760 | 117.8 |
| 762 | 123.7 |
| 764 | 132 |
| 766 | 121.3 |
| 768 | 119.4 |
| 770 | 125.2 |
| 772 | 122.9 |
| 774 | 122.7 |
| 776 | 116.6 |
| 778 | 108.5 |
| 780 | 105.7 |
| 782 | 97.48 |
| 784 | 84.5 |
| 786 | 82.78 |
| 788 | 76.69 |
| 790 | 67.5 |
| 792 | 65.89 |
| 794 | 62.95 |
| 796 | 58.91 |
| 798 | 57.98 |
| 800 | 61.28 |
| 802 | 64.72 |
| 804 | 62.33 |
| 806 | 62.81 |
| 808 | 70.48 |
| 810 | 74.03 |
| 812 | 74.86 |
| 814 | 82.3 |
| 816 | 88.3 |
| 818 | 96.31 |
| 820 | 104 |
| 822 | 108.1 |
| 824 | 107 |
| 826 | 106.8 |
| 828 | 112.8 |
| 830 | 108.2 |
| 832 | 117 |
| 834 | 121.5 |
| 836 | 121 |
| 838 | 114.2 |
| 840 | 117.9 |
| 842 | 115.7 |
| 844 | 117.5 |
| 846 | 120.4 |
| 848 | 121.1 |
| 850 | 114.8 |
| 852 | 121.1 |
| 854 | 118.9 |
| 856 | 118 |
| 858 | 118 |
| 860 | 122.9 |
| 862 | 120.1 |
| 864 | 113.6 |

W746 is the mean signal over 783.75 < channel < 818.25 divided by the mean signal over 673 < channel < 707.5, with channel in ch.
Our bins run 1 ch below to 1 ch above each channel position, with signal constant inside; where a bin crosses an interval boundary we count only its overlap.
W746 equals 0.6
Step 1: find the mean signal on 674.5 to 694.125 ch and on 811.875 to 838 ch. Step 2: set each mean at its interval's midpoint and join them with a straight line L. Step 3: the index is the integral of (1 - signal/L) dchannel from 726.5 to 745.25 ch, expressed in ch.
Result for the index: -1.8 ch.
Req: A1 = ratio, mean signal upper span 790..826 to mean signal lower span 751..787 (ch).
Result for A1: 0.7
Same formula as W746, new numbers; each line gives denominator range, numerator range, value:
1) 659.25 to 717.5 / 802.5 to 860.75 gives 0.88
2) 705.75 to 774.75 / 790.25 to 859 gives 0.78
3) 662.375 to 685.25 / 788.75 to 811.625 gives 0.55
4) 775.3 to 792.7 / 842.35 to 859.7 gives 1.33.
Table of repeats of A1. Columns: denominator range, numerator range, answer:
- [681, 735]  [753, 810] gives 0.77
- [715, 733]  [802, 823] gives 0.65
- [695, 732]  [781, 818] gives 0.59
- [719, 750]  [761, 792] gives 0.85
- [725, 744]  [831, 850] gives 0.95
